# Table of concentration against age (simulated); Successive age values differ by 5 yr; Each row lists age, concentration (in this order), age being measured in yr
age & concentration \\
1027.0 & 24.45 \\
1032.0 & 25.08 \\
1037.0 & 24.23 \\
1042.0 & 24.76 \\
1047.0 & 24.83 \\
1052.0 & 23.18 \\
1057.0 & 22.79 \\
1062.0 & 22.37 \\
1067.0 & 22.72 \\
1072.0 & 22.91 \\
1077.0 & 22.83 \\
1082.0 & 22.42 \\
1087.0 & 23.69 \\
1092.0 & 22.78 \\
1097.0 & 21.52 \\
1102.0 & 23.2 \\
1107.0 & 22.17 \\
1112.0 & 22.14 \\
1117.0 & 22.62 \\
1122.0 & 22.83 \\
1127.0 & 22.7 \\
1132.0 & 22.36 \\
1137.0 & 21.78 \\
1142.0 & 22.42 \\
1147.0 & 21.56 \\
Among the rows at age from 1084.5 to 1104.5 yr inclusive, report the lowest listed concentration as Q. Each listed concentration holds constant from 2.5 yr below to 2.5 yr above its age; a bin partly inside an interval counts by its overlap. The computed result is 21.52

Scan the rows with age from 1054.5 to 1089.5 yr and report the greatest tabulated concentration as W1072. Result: 23.69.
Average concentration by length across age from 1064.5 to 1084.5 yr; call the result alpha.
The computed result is 22.7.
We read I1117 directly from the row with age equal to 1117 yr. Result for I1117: 22.62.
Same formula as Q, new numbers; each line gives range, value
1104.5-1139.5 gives 21.78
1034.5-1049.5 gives 24.23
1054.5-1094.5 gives 22.37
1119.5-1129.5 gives 22.7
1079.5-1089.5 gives 22.42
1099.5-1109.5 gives 22.17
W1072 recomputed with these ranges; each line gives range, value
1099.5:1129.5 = 23.2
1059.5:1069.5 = 22.72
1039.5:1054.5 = 24.83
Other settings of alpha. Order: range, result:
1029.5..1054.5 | 24.4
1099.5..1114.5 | 22.5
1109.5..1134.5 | 22.5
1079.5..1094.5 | 23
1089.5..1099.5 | 22.1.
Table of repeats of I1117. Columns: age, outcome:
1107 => 22.17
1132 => 22.36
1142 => 22.42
